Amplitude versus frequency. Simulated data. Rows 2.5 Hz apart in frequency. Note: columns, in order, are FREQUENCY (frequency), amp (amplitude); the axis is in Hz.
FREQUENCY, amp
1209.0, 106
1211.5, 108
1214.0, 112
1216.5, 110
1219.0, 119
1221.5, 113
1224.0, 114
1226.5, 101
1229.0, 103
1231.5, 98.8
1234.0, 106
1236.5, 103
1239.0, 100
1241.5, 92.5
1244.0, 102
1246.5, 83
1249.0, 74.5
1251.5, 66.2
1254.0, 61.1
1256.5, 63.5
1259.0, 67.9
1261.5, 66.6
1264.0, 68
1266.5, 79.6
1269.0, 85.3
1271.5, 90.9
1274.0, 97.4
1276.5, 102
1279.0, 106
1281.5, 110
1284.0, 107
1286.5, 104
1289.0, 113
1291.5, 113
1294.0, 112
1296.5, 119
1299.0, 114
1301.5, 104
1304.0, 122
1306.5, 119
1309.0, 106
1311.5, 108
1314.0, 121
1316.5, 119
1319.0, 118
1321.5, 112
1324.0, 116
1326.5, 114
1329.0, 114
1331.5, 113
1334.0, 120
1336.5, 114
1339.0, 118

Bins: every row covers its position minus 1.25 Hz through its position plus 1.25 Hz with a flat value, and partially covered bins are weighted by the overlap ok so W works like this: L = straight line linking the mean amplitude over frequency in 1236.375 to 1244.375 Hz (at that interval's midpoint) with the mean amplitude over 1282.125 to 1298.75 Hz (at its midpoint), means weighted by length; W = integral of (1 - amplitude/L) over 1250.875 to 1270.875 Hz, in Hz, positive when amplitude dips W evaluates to 6.4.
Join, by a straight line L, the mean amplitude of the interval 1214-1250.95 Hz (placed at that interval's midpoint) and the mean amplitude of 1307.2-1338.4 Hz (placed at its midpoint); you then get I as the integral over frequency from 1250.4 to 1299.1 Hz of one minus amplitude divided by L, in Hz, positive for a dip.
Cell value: 7.2 Hz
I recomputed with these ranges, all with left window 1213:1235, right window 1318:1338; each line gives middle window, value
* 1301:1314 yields 0.1 Hz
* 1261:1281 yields 4.1 Hz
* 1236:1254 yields 3.9 Hz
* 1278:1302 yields 0.5 Hz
